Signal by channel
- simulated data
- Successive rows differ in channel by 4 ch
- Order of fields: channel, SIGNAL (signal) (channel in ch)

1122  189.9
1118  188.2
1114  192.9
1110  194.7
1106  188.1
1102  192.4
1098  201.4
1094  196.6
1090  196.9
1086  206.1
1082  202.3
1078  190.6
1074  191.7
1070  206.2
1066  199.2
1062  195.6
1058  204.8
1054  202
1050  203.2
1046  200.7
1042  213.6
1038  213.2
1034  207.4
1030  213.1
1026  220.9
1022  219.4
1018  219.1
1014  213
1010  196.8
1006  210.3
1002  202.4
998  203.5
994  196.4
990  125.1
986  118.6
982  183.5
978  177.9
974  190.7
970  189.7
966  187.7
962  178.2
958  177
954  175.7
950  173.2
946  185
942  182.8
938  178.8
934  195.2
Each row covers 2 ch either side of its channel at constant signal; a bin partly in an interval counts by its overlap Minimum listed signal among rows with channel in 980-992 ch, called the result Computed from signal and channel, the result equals 118.6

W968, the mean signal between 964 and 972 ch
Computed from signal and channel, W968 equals 189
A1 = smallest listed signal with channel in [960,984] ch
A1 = 177.9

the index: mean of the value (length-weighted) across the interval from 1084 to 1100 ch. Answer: 200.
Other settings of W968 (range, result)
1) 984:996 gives 147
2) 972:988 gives 168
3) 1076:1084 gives 196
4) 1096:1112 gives 194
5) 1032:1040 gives 210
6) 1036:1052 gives 208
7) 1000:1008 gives 206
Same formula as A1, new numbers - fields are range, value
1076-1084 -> 190.6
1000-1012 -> 196.8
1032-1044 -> 207.4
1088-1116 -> 188.1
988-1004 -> 125.1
